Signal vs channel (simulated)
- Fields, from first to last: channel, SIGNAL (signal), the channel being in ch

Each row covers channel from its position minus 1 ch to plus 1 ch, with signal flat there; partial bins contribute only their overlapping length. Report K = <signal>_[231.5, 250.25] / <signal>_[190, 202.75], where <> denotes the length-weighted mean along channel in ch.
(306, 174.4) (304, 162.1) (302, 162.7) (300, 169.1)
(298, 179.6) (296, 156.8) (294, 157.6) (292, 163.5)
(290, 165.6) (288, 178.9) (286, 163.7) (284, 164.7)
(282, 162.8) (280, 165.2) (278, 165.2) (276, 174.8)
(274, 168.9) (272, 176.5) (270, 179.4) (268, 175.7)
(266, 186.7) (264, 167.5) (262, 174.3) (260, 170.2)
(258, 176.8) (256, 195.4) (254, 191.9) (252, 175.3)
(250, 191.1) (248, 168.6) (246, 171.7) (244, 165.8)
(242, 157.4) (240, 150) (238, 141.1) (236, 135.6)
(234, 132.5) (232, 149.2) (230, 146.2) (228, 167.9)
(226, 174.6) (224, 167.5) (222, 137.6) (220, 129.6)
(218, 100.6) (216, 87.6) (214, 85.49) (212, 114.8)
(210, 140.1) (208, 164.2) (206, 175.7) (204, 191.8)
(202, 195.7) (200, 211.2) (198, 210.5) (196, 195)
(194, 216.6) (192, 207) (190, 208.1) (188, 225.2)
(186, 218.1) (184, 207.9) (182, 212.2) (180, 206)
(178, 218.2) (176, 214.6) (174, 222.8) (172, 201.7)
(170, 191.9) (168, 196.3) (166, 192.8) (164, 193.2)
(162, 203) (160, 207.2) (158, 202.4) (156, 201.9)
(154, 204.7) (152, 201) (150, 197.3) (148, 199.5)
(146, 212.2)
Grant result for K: 0.75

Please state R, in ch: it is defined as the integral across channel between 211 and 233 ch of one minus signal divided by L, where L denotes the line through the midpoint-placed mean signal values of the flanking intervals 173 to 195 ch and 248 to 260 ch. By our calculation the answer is 7.2 ch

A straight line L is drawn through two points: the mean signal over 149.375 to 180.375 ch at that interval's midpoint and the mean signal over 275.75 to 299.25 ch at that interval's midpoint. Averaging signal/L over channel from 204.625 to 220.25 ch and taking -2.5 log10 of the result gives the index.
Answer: 0.44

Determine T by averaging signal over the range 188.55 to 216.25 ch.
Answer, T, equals 175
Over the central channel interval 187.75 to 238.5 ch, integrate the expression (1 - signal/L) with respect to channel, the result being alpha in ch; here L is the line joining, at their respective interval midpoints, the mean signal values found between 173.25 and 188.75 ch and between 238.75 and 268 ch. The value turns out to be 9.4 ch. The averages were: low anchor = 215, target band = 161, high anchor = 174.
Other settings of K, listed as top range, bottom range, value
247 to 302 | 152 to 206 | 0.84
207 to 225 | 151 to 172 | 0.63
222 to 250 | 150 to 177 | 0.77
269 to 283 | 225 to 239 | 1.14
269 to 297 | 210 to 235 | 1.26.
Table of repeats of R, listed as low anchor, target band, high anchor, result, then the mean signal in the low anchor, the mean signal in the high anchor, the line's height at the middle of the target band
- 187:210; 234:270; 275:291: 1.8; 197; 168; 179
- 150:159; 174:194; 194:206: -1.3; 202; 200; 201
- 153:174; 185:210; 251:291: -0.9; 201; 174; 192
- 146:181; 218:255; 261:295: 5.1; 203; 170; 182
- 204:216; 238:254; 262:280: -1.0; 137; 174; 159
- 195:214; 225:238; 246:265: 1.9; 173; 179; 176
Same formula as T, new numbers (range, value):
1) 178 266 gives 171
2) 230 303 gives 167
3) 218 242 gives 147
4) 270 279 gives 172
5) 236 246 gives 154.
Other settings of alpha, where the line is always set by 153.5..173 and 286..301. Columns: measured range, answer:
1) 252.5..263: -0.3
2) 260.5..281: -0.1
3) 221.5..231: 1.2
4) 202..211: 0.8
